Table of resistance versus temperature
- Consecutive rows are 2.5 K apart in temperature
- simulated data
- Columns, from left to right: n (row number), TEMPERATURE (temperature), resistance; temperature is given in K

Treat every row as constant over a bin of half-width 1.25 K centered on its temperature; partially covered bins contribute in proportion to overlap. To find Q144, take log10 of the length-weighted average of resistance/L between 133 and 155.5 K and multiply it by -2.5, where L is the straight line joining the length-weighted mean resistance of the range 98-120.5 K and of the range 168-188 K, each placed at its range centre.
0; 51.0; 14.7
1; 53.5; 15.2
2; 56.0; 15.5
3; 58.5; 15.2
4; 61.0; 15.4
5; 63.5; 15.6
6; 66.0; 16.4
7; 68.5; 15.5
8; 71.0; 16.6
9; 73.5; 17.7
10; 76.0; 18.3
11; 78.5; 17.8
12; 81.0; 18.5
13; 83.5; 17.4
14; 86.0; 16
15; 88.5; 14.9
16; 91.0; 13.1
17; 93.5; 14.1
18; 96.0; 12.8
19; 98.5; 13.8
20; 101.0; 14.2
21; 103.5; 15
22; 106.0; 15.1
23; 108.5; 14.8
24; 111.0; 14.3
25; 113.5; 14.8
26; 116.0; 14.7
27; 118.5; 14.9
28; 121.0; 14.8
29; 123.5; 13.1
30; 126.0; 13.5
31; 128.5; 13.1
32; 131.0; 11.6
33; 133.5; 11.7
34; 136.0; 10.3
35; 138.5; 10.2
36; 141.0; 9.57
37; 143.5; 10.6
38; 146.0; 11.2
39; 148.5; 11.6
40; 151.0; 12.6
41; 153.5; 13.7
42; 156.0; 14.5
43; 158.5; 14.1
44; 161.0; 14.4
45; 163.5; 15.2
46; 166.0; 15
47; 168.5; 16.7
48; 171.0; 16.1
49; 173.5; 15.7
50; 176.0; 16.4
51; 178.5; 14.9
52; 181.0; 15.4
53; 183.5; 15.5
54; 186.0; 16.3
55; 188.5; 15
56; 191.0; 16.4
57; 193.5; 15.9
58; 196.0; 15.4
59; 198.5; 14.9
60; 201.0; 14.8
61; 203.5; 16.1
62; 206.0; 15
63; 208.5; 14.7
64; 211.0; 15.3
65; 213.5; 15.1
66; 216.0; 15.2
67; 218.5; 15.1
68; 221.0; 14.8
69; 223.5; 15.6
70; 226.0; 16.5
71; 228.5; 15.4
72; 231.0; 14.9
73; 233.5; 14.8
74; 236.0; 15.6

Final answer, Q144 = 0.32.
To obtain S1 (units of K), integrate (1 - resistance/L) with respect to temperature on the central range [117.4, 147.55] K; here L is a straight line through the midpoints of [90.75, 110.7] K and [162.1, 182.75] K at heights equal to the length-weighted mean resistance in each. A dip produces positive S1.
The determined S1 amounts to 5.66 K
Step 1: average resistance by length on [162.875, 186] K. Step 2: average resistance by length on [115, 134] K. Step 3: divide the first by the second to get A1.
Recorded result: 1.2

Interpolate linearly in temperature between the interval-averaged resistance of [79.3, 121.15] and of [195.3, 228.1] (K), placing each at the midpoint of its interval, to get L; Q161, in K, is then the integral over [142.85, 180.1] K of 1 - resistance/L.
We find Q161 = 2.1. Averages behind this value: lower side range 14.9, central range 14.2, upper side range 15.3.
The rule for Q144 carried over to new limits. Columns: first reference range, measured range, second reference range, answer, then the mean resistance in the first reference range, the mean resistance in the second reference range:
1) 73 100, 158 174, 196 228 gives 0.01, 15.8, 15.3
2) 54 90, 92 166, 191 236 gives 0.20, 16.4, 15.3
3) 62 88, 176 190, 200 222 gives 0.00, 16.9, 15.1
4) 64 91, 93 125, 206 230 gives 0.14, 16.7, 15.3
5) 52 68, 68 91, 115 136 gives -0.13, 15.5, 13.2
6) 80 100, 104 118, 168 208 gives 0.03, 15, 15.6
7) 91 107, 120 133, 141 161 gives 0.01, 14.1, 12.5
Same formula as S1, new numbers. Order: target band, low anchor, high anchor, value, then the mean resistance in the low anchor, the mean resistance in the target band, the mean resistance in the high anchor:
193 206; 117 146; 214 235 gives -0.83 K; 12.1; 15.4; 15.3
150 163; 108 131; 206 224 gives 0.45 K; 14.1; 14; 15.1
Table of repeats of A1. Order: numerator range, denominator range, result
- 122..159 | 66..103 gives 0.77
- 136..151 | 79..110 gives 0.72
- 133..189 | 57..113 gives 0.89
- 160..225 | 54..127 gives 1.01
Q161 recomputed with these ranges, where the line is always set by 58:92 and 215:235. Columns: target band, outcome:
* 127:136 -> 2.3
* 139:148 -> 3.0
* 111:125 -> 1.4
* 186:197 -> -0.2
